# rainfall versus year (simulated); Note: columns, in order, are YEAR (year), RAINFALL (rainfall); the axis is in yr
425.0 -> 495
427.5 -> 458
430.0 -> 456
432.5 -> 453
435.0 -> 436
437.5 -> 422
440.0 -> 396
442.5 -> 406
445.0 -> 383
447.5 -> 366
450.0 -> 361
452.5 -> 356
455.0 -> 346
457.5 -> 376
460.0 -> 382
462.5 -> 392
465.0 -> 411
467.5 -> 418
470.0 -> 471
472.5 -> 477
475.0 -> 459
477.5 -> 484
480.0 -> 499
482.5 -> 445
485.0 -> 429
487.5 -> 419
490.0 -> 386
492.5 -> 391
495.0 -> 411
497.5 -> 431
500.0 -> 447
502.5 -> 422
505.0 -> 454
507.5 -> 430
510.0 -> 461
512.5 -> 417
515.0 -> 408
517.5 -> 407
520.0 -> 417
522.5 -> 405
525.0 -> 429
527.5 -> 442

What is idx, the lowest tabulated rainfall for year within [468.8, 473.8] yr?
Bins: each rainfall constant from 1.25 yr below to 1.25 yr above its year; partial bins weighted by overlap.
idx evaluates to 471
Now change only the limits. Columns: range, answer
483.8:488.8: 419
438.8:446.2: 383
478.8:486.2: 429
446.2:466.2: 346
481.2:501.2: 386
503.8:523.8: 405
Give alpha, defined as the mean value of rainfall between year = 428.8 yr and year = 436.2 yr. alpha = 448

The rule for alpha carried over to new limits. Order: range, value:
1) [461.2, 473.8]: 434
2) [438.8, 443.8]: 401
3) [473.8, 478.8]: 472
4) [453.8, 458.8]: 361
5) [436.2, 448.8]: 395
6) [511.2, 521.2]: 412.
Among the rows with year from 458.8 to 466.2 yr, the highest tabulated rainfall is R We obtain 411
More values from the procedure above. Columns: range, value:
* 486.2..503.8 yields 447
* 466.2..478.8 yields 484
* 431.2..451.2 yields 453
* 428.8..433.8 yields 456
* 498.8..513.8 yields 461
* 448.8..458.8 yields 376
